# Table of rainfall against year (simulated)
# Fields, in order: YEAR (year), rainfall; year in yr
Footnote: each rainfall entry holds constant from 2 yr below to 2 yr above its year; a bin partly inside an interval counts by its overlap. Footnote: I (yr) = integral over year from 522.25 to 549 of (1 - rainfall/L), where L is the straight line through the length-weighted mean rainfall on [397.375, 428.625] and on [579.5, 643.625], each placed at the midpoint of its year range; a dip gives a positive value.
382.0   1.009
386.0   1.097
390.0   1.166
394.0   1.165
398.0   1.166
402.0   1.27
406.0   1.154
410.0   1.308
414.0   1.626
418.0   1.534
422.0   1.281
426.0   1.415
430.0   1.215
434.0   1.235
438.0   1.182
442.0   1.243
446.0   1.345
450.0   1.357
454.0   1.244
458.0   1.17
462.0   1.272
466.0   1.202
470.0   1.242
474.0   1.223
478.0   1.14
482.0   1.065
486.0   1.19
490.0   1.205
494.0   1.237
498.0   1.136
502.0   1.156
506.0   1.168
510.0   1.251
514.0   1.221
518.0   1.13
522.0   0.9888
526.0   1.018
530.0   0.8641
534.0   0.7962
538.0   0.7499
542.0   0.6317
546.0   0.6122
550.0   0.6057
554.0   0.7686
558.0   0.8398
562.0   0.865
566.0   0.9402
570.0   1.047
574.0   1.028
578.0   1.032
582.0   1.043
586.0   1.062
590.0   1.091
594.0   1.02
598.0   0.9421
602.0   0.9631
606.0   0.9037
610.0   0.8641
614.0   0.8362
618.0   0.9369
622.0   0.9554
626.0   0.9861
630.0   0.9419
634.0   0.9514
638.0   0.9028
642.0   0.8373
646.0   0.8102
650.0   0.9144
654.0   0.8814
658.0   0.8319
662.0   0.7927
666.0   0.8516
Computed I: 7.8 yr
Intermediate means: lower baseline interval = 1.35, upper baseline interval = 0.954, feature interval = 0.786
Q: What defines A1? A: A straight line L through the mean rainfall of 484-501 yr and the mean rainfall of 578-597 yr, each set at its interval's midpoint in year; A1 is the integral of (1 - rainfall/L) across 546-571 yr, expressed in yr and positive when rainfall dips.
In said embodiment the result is 6.21 yr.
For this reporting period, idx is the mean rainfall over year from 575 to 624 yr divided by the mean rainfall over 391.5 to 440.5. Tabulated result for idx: 0.75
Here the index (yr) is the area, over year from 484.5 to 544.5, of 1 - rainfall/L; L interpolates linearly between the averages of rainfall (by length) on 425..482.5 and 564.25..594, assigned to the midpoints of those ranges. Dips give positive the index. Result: 5.2 yr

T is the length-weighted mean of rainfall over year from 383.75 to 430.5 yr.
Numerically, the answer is 1.28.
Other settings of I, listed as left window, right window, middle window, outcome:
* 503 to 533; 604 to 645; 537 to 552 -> 5.7 yr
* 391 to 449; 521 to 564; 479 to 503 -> -3.9 yr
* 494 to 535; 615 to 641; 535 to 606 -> 8.0 yr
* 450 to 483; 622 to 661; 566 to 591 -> -0.8 yr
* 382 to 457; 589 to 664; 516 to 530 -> 0.9 yr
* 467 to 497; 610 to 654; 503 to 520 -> -0.9 yr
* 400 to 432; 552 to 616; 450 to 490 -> 0.7 yr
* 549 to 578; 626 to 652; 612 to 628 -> -0.5 yr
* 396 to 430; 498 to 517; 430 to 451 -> 0.5 yr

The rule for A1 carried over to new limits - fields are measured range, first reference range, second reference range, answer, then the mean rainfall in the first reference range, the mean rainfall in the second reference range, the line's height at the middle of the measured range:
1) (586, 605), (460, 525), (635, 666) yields -0.7 yr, 1.17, 0.856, 0.967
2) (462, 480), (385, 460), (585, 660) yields -0.3 yr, 1.27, 0.926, 1.19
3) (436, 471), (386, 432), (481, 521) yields -0.5 yr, 1.29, 1.17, 1.23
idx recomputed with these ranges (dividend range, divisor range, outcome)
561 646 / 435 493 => 0.78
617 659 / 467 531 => 0.79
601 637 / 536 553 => 1.41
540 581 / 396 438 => 0.64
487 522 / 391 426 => 0.90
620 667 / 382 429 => 0.70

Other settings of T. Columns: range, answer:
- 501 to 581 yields 0.934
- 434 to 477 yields 1.24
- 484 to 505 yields 1.18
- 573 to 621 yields 0.975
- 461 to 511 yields 1.19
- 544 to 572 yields 0.811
